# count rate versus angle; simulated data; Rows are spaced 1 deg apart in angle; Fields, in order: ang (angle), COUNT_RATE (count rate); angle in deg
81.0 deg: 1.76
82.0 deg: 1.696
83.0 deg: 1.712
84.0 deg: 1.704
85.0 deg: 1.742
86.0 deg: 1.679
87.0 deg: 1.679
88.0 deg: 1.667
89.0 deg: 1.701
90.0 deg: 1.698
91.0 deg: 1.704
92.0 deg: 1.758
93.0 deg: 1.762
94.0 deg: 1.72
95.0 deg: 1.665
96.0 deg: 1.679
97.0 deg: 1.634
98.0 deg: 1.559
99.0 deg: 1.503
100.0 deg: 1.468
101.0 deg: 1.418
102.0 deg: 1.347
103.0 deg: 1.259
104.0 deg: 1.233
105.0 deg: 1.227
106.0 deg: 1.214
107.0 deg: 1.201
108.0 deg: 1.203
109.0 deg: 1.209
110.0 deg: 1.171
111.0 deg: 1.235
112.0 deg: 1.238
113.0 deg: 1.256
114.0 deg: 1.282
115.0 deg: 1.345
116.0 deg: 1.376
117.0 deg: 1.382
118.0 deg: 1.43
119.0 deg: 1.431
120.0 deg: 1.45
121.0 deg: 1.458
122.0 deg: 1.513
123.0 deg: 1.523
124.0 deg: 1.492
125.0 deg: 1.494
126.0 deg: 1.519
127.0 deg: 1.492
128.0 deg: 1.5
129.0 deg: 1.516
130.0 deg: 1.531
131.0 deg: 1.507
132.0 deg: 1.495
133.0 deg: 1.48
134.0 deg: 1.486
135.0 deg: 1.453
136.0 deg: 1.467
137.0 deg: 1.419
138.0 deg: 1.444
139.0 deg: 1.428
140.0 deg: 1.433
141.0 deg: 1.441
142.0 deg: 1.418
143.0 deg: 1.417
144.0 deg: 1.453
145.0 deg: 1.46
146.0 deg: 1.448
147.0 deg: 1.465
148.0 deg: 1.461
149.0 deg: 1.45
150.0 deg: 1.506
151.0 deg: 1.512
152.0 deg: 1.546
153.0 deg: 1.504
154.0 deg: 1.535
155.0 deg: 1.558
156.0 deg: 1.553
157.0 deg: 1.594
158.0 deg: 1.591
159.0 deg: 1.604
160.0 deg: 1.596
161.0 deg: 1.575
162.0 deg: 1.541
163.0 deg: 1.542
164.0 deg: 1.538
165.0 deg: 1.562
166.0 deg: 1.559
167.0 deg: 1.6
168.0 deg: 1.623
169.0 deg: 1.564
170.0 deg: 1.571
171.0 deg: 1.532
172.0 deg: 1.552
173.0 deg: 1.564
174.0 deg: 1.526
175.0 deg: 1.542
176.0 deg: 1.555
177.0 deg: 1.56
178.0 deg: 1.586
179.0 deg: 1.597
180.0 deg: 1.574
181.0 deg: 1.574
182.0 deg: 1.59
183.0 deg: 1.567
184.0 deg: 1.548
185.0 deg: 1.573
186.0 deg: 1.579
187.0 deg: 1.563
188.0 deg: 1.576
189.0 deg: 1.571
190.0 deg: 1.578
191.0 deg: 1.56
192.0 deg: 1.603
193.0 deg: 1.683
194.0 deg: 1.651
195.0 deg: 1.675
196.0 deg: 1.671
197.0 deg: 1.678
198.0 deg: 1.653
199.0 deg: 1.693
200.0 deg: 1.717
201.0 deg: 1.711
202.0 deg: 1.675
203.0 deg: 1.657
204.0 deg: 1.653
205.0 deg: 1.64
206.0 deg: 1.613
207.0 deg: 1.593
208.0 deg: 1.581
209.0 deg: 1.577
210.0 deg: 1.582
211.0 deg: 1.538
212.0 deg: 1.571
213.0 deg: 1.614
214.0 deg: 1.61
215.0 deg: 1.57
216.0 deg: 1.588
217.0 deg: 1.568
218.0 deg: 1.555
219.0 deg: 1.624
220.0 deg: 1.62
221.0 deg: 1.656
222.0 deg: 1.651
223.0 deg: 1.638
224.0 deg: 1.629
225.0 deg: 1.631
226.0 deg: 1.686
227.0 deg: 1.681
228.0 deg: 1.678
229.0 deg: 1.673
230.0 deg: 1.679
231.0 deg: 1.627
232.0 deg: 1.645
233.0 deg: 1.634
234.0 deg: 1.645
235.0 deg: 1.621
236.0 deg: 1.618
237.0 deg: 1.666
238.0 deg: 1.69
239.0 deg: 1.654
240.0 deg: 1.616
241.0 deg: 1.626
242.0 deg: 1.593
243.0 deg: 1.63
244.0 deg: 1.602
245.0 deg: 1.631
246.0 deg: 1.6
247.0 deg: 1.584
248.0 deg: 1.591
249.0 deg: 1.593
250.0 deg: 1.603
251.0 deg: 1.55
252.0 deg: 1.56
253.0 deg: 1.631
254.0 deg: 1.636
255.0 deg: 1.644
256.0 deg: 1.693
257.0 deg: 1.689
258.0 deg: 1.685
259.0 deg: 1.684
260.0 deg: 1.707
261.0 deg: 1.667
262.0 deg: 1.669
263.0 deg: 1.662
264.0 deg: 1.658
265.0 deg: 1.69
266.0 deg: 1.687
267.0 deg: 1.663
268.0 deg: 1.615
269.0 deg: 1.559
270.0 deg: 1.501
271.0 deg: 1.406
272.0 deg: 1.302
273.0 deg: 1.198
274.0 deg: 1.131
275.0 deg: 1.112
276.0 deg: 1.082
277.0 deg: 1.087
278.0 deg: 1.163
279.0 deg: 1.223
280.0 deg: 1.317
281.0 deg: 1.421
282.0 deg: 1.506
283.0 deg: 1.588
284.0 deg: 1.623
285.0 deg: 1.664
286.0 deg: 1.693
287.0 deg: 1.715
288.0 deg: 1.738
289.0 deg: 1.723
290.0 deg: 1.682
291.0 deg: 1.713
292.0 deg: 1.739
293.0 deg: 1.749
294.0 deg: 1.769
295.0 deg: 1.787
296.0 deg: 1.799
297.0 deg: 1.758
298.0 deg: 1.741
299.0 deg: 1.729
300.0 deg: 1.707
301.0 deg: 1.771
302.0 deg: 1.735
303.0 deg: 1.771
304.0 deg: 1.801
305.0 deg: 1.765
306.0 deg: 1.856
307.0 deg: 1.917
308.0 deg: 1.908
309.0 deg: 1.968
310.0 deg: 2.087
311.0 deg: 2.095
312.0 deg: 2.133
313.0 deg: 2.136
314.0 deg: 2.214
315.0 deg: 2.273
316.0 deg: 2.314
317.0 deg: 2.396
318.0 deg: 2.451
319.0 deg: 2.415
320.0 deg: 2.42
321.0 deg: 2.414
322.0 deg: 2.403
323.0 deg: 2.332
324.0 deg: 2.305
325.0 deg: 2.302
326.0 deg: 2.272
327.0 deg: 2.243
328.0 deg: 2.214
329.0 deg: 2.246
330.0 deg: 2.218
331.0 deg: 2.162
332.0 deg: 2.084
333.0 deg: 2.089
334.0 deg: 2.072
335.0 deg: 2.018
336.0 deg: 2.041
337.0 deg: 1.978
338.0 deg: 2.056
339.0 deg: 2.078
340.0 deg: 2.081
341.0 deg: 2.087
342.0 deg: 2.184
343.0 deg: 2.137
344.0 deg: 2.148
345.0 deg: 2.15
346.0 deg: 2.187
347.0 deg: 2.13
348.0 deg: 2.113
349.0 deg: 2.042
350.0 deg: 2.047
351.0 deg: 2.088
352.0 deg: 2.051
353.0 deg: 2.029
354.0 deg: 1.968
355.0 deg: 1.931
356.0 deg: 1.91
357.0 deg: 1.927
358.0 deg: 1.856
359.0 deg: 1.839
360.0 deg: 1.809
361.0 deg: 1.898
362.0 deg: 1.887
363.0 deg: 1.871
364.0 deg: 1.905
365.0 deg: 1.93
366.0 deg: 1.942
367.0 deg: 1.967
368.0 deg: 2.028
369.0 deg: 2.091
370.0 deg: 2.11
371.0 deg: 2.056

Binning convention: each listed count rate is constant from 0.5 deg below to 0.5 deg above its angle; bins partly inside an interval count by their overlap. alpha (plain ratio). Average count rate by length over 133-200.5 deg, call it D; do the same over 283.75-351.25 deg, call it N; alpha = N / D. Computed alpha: 1.3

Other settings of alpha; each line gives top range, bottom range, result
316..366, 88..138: 1.45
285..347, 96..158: 1.42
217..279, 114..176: 1.05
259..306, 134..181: 1.04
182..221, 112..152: 1.11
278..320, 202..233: 1.13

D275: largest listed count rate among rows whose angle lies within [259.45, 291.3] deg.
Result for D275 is 1.738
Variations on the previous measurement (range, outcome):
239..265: 1.707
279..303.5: 1.799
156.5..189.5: 1.623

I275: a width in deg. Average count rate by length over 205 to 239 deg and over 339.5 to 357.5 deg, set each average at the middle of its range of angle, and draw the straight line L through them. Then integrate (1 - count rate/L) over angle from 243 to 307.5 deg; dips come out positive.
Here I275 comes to 7.4 deg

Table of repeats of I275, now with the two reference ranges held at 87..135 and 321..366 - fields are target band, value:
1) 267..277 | 3.0 deg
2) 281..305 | 2.9 deg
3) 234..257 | 2.5 deg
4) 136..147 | 0.7 deg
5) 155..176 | 0.5 deg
